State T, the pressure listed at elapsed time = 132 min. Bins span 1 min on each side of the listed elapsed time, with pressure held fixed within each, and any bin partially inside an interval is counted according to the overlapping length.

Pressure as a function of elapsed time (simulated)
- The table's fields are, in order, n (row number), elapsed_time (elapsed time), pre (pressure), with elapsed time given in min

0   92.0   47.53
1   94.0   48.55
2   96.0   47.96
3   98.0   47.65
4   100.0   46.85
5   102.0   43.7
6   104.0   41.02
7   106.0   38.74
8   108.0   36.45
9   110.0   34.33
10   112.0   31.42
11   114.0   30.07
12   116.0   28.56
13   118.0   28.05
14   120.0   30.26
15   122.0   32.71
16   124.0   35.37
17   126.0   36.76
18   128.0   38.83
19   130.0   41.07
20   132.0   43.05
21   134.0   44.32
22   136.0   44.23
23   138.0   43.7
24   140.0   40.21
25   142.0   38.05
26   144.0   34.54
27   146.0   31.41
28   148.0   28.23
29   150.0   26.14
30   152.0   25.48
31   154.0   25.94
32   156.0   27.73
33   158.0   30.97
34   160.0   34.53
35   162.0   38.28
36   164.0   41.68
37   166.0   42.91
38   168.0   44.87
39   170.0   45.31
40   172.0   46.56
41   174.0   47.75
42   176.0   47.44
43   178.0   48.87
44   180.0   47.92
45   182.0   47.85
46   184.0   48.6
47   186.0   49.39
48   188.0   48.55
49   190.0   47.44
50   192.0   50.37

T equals 43.05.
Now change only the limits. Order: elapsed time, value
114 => 30.07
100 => 46.85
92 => 47.53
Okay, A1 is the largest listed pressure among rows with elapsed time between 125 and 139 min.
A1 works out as 44.32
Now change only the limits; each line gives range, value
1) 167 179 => 48.87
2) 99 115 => 46.85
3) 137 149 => 43.7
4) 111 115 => 31.42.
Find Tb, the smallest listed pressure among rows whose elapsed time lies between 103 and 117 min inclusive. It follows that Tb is 28.56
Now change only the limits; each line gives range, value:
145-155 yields 25.48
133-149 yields 28.23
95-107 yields 38.74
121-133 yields 32.71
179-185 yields 47.85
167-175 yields 44.87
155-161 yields 27.73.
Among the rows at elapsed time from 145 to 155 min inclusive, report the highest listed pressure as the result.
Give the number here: 31.41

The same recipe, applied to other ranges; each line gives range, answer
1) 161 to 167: 42.91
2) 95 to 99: 47.96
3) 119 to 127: 36.76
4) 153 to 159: 30.97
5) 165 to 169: 44.87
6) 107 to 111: 36.45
